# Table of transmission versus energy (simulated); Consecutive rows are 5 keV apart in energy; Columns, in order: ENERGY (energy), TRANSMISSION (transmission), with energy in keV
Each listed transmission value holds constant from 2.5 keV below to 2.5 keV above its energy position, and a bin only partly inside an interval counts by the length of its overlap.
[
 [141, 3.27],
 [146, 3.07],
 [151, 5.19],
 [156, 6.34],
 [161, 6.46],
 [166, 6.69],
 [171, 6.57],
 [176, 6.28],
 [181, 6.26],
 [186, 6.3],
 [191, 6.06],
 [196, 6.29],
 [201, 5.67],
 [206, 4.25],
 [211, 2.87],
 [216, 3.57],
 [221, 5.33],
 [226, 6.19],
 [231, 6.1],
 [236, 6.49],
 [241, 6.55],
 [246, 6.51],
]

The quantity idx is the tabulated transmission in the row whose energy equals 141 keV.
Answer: 3.27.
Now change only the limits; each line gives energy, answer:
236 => 6.49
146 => 3.07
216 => 3.57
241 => 6.55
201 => 5.67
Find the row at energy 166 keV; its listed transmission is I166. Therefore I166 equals 6.69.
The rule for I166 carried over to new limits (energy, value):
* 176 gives 6.28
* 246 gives 6.51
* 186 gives 6.3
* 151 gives 5.19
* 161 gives 6.46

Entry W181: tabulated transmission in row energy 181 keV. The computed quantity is 6.26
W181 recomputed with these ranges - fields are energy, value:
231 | 6.1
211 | 2.87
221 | 5.33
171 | 6.57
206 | 4.25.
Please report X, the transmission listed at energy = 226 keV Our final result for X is 6.19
